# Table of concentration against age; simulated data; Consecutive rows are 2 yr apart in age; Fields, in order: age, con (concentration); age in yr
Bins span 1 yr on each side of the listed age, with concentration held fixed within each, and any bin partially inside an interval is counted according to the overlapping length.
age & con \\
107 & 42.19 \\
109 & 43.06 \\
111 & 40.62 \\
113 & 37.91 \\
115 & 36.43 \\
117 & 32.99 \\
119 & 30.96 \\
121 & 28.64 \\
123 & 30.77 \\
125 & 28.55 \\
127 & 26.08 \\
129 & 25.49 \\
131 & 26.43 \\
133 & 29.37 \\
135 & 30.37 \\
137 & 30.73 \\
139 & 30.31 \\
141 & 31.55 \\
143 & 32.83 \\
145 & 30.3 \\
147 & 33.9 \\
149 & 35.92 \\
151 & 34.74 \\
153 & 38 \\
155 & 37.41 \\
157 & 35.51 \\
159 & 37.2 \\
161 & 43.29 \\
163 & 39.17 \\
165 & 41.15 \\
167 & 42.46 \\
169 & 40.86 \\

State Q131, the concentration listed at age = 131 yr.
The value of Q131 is 26.43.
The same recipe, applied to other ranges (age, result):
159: 37.2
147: 33.9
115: 36.43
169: 40.86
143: 32.83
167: 42.46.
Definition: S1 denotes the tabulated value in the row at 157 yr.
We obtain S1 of 35.51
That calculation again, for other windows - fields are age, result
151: 34.74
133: 29.37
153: 38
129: 25.49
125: 28.55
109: 43.06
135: 30.37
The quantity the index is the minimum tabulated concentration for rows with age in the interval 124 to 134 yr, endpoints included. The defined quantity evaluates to 25.49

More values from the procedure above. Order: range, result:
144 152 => 30.3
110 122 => 28.64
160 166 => 39.17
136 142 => 30.31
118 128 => 26.08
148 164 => 34.74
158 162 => 37.2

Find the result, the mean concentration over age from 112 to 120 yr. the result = 34.6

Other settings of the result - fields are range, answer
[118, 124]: 30.1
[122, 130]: 27.7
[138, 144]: 31.6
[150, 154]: 36.4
